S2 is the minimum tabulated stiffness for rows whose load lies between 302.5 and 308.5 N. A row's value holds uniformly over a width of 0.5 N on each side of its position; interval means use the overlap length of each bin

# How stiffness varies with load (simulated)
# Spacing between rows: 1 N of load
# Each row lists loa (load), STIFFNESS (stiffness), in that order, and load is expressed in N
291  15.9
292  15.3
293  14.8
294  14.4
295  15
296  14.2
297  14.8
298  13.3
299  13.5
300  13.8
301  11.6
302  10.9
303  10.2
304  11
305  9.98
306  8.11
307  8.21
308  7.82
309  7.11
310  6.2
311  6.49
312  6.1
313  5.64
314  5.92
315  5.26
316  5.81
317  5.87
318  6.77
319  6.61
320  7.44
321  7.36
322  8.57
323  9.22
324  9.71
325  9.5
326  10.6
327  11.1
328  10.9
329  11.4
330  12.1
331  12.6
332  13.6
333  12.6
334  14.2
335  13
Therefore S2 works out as 7.82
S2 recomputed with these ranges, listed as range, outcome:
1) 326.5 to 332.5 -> 10.9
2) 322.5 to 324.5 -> 9.22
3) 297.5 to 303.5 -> 10.2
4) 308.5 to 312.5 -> 6.1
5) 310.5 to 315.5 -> 5.26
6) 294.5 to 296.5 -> 14.2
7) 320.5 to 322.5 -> 7.36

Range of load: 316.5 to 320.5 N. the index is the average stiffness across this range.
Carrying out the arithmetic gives 6.67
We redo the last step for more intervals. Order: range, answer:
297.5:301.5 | 13.1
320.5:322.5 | 7.96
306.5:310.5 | 7.34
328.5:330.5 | 11.8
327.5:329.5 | 11.2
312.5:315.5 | 5.61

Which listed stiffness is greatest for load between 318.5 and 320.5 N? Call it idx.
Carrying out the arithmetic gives 7.44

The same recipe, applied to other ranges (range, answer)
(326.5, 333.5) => 13.6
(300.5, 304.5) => 11.6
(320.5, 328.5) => 11.1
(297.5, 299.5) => 13.5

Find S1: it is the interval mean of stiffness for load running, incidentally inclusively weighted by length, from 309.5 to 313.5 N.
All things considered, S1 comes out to 6.11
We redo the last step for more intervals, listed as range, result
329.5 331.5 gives 12.3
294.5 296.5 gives 14.6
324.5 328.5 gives 10.5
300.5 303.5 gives 10.9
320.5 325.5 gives 8.87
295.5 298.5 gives 14.1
